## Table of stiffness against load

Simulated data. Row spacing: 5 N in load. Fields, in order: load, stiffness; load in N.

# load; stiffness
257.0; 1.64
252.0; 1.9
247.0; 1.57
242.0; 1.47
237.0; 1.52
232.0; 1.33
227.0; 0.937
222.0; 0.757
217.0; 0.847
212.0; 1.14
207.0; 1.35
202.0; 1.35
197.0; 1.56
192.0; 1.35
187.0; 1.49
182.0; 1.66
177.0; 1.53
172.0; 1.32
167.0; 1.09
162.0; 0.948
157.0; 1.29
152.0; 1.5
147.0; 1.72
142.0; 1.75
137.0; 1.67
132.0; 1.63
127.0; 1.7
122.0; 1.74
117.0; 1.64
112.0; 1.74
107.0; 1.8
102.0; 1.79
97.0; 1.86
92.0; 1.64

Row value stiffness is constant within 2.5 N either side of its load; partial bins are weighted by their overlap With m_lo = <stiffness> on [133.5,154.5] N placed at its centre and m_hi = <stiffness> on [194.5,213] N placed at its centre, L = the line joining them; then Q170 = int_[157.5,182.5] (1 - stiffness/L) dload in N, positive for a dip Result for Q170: 4.02 N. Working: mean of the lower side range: 1.66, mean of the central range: 1.28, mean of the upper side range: 1.37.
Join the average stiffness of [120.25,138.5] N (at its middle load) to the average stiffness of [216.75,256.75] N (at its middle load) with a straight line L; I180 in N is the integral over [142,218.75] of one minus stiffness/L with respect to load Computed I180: 8.0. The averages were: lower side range 1.68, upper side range 1.34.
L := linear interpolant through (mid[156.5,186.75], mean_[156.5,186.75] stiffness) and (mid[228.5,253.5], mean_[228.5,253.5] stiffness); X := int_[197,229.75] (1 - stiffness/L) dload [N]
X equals 7.55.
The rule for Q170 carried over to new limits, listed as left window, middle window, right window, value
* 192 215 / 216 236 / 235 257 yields 6.4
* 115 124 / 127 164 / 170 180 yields 1.3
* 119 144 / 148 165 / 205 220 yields 2.6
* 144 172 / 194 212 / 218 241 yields -2.6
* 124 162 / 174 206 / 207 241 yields -4.2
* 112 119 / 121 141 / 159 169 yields -3.0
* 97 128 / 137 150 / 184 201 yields -0.6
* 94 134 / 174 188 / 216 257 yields -0.4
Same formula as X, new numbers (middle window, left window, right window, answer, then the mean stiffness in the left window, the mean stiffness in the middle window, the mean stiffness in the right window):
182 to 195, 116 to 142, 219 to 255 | 0.3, 1.69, 1.47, 1.35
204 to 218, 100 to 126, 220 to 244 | 1.7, 1.74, 1.15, 1.21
